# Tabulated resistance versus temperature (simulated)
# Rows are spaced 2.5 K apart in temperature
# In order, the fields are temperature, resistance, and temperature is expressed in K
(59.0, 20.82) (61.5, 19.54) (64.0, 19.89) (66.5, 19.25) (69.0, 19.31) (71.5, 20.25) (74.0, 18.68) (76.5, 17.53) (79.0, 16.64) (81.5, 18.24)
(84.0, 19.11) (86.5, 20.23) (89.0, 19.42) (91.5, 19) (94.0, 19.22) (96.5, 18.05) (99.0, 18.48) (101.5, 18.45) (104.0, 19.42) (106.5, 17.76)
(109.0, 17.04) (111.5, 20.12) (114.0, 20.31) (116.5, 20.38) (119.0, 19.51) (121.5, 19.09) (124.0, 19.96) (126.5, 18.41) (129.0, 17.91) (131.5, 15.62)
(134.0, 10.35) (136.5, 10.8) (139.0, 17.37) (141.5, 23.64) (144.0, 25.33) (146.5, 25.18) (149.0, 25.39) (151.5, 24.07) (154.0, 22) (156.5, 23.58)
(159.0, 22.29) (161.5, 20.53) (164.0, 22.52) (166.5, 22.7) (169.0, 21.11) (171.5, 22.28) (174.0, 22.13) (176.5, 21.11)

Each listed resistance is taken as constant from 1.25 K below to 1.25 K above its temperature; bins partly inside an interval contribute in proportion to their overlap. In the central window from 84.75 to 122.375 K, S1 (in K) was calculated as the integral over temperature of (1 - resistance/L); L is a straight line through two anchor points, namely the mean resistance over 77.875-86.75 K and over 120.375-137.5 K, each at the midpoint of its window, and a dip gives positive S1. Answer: -3.9 K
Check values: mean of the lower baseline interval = 18.4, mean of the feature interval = 19.1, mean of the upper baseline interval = 16.1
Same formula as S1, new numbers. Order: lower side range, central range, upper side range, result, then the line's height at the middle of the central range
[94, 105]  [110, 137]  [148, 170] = 3.3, 20.3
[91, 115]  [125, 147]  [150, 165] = 3.2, 21.1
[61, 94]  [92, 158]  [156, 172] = 3.8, 20.7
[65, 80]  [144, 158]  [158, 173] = -1.8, 21.4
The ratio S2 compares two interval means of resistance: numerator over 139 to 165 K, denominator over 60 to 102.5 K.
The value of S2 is 1.23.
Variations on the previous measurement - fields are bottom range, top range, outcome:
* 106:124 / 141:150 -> 1.29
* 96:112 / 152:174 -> 1.21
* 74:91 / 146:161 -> 1.27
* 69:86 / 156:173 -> 1.19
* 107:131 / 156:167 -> 1.17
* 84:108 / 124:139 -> 0.81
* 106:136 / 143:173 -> 1.29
